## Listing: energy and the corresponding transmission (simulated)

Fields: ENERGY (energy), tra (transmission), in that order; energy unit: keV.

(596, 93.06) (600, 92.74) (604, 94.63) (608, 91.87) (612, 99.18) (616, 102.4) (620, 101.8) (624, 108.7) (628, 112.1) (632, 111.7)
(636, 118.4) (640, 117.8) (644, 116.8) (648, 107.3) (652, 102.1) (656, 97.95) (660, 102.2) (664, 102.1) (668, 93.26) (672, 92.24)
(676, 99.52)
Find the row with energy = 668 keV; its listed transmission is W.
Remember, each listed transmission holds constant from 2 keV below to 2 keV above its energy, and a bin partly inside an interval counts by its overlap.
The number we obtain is 93.26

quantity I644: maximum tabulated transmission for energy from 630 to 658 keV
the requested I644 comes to 118.4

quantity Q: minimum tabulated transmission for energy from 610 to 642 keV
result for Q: 99.18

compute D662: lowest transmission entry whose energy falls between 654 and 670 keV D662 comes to 93.26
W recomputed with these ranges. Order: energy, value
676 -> 99.52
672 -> 92.24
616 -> 102.4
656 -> 97.95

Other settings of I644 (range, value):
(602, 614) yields 99.18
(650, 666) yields 102.2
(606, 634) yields 112.1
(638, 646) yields 117.8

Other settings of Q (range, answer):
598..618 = 91.87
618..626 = 101.8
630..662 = 97.95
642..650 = 107.3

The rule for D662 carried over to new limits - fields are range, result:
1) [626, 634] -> 111.7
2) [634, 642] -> 117.8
